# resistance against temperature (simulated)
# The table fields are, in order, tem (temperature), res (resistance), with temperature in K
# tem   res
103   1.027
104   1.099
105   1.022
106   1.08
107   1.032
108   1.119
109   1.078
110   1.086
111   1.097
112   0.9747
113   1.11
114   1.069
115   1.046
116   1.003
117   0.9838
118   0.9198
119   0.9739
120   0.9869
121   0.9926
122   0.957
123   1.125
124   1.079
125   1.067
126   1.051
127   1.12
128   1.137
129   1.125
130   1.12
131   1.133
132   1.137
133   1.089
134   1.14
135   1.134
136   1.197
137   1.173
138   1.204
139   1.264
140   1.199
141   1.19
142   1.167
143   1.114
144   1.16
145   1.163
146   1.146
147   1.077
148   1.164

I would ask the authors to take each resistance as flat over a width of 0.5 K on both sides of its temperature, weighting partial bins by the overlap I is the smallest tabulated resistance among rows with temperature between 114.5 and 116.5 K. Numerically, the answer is 1.003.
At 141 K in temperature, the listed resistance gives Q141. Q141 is 1.19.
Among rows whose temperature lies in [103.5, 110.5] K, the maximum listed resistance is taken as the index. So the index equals 1.119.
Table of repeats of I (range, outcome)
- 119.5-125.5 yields 0.957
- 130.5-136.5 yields 1.089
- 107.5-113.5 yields 0.9747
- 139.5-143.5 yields 1.114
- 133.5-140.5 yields 1.134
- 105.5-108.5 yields 1.032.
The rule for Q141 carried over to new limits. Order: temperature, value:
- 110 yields 1.086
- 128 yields 1.137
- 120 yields 0.9869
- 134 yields 1.14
